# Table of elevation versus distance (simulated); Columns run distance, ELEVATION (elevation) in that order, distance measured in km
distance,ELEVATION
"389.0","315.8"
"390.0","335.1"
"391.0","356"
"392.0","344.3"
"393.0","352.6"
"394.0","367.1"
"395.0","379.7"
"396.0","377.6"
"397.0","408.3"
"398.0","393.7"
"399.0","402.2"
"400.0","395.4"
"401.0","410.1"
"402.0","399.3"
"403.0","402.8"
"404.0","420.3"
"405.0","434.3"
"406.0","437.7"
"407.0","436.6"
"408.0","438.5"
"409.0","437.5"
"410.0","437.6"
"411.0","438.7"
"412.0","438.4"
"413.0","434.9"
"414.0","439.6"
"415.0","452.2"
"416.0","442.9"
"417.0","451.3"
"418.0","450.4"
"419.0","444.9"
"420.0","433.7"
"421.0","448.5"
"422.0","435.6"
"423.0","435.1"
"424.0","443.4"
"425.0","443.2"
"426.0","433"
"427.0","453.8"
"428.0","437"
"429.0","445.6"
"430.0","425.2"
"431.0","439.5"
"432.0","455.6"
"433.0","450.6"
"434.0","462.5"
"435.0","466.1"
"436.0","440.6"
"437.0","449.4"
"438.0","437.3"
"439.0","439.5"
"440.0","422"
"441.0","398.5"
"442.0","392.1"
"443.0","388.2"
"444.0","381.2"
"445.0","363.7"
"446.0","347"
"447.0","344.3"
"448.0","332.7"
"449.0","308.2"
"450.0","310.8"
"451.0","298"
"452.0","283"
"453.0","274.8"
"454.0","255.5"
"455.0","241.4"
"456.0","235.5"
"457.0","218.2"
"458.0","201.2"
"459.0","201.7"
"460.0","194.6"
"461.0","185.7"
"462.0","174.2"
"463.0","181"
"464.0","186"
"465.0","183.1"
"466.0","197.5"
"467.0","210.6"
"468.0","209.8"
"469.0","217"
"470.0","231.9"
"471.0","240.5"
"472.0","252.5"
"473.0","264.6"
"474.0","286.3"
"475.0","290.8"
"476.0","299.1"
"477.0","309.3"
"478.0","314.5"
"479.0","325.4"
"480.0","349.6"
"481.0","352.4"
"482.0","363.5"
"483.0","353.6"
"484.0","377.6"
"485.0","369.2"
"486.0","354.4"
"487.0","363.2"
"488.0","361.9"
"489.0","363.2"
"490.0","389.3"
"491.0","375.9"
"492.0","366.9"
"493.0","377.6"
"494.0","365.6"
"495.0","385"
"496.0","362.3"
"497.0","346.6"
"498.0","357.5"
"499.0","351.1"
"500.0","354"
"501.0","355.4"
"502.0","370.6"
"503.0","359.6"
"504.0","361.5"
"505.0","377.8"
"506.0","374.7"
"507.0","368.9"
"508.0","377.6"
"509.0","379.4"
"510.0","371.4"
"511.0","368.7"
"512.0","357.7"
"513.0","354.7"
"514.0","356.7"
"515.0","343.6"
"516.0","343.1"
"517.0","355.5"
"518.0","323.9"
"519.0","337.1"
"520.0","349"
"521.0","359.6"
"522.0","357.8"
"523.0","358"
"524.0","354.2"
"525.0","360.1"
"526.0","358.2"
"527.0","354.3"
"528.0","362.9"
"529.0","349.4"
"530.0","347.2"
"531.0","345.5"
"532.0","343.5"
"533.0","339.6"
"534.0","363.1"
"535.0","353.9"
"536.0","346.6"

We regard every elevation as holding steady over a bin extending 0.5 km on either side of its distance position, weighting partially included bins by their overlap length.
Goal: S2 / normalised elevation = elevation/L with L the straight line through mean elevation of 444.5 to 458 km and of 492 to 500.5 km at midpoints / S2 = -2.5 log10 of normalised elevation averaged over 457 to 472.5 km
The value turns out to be 0.46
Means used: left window 290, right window 363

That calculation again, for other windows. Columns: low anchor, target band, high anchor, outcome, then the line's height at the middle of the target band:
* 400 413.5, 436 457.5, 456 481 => -0.11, 306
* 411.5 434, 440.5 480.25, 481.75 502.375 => 0.42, 401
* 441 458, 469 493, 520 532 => 0.01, 328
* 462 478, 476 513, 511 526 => -0.22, 295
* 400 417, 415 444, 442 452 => -0.15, 382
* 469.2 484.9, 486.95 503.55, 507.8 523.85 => -0.11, 330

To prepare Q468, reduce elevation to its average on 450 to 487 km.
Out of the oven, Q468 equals 265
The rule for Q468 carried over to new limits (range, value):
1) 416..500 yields 344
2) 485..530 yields 361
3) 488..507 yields 366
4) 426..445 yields 431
